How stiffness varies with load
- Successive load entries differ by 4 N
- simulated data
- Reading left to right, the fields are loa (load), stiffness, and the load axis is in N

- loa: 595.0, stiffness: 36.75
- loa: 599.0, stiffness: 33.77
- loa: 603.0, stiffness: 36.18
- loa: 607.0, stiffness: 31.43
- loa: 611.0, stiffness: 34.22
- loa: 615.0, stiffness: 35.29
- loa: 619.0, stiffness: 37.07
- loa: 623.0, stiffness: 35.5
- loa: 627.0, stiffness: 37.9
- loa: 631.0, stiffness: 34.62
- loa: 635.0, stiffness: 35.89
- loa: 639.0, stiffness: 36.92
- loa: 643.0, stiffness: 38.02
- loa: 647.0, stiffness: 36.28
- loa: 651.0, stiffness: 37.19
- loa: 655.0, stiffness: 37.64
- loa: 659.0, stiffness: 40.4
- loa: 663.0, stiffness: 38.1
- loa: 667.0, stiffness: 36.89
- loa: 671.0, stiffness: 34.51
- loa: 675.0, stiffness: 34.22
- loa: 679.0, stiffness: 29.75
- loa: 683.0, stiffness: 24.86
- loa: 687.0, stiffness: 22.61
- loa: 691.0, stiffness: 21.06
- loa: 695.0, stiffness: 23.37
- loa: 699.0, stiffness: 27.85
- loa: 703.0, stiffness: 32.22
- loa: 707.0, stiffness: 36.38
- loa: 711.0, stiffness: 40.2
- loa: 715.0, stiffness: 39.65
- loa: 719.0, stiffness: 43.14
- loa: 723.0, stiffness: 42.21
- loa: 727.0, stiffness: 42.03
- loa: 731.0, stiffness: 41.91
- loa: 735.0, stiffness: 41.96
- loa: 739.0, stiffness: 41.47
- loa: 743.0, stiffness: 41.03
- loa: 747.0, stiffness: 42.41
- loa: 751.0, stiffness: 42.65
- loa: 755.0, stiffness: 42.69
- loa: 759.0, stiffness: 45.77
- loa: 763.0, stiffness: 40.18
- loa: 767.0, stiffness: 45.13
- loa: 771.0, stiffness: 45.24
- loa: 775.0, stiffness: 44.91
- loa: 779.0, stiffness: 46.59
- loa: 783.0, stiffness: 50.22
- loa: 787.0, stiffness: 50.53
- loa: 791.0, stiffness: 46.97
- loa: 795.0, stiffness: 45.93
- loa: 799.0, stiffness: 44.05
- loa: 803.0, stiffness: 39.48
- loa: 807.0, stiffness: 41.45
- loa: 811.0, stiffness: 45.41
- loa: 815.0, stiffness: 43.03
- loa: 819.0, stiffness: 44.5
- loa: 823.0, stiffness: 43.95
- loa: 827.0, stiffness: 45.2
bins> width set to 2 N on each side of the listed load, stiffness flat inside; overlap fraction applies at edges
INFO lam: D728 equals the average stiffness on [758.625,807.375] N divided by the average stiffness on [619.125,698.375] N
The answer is 1.35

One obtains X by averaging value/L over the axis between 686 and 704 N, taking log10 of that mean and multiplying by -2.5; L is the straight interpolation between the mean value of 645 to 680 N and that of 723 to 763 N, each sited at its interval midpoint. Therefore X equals 0.47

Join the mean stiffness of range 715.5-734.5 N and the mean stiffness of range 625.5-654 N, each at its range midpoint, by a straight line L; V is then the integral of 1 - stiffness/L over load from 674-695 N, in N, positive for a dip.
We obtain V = 7.3 N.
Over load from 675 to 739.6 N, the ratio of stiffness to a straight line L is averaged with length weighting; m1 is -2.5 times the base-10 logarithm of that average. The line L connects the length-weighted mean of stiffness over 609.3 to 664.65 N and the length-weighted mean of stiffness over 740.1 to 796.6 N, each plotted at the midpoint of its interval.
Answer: 0.20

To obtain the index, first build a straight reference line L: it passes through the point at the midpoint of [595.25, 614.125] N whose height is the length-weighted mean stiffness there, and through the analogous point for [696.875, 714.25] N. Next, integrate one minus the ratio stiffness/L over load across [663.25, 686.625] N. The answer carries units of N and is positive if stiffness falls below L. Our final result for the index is 1.7 N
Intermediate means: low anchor 34.2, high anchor 34.5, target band 31.8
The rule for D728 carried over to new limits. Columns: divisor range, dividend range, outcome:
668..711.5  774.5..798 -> 1.61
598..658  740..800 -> 1.25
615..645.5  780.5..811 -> 1.25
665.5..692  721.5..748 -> 1.43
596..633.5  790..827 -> 1.25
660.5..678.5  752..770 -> 1.22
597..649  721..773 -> 1.20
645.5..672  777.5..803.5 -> 1.25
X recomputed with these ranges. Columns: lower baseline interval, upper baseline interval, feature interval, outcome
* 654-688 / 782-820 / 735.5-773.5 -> -0.053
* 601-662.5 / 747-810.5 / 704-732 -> 0.022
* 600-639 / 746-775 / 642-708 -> 0.189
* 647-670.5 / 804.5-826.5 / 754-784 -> -0.077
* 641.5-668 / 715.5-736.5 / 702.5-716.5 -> 0.098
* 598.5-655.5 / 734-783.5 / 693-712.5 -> 0.261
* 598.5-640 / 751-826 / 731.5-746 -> 0.010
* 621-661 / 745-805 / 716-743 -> 0.006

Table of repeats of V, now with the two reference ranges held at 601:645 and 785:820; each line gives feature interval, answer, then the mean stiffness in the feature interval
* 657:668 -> -0.3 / 38.6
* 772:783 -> -0.8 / 46.5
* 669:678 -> 1.0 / 33.9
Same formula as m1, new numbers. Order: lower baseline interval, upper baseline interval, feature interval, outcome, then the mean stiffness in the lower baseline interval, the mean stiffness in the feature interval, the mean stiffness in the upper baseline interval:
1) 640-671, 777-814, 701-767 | 0.025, 37.5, 41.1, 45.6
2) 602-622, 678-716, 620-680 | -0.125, 34.8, 36.4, 29.5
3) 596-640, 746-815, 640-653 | -0.005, 35.3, 37.1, 44.7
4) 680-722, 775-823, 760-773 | -0.079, 31.4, 43.7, 45.2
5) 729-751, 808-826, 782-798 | -0.112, 41.8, 48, 44.1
